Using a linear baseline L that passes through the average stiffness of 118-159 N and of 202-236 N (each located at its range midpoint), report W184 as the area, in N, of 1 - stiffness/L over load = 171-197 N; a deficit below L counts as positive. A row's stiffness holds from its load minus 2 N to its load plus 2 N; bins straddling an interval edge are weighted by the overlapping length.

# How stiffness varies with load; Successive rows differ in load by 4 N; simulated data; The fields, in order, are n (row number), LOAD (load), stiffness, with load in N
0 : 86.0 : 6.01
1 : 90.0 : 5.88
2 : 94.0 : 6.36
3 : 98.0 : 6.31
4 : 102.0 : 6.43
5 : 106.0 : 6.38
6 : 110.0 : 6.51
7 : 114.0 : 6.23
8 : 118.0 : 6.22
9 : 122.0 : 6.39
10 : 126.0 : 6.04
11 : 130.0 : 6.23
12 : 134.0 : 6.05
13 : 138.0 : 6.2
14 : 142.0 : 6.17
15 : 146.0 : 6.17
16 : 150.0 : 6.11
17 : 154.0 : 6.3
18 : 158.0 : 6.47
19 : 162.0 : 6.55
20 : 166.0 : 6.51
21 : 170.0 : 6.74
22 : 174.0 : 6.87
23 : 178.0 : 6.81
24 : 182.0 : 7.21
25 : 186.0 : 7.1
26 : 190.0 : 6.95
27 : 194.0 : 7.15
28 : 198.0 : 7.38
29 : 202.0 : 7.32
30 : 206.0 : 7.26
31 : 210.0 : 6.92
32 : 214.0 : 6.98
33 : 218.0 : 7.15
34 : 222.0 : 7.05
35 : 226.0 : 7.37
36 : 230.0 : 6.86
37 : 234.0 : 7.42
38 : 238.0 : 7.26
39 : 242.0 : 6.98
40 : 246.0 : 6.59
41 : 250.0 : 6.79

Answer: -1.1 N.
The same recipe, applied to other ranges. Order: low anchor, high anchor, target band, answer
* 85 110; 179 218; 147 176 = 1.4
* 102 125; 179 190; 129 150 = 1.5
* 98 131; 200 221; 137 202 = 0.8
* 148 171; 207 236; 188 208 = -1.0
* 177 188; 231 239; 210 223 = 0.3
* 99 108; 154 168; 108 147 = 1.3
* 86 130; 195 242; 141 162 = 1.1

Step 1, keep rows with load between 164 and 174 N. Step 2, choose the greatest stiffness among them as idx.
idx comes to 6.87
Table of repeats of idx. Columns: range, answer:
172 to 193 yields 7.21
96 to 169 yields 6.55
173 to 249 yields 7.42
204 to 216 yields 7.26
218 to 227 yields 7.37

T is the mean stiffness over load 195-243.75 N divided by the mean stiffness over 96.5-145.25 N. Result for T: 1.14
